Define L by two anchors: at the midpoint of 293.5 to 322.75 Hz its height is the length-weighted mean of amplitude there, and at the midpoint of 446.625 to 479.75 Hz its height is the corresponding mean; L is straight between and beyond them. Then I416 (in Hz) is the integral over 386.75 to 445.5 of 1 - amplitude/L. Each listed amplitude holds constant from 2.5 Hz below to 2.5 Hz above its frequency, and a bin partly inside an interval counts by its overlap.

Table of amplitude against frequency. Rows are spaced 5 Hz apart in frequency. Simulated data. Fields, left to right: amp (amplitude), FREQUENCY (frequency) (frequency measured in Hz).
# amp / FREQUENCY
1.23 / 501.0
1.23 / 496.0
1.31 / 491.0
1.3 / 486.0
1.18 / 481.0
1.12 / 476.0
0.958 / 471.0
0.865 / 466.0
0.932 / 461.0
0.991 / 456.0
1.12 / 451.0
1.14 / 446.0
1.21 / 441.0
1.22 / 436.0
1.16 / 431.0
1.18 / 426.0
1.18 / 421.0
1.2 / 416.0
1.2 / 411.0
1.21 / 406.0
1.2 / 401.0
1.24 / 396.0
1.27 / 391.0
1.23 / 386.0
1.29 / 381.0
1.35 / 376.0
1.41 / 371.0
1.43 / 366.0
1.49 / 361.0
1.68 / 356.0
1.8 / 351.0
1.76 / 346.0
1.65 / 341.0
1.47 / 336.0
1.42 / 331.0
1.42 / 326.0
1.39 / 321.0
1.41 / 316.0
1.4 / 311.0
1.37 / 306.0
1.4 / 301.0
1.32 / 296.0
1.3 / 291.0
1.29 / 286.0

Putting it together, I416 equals -4.2 Hz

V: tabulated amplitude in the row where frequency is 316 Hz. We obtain 1.41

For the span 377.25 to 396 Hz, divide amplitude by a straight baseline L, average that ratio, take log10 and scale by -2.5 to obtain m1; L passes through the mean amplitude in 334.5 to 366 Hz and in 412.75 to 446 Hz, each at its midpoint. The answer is 0.13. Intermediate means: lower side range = 1.63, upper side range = 1.19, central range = 1.27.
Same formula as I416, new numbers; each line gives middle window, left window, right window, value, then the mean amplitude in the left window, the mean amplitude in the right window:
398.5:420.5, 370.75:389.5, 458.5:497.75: 0.8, 1.31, 1.11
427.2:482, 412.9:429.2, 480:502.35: 6.2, 1.19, 1.26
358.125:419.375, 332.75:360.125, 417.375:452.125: 5.6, 1.65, 1.18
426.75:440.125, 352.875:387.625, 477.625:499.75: 1.4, 1.42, 1.25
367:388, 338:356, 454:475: 2.7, 1.72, 0.948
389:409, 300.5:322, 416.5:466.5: -0.4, 1.39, 1.11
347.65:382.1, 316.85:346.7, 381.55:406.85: -3.7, 1.5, 1.24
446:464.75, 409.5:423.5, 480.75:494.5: 3.3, 1.19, 1.27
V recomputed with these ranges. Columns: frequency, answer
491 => 1.31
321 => 1.39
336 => 1.47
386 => 1.23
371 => 1.41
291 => 1.3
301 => 1.4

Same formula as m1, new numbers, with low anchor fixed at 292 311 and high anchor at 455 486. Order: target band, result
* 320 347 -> -0.165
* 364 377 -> -0.143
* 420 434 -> -0.054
